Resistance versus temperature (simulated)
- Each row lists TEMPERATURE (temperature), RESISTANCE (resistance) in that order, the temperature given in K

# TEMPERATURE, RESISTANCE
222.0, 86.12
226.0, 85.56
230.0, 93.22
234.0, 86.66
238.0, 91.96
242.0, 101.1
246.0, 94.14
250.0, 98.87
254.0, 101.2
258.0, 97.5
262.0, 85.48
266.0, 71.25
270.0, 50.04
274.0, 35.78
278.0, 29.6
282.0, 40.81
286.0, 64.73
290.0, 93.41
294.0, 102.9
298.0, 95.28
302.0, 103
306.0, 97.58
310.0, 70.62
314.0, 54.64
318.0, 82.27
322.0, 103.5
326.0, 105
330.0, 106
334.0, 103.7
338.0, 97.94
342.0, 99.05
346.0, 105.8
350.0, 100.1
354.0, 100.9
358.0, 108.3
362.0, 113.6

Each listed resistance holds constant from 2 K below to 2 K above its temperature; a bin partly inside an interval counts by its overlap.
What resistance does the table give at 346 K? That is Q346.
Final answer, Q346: 105.8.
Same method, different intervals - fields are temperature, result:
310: 70.62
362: 113.6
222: 86.12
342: 99.05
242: 101.1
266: 71.25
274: 35.78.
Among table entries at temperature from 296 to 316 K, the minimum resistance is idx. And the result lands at 54.64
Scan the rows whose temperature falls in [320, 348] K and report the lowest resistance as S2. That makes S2 97.94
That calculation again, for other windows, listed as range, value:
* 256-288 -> 29.6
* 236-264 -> 85.48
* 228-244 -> 86.66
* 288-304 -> 93.41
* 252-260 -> 97.5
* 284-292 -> 64.73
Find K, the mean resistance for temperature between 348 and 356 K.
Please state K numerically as 100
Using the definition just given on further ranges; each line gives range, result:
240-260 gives 98.6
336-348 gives 101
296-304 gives 99.1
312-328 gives 86.4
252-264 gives 94.7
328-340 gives 103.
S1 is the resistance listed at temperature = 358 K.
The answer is 108.3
